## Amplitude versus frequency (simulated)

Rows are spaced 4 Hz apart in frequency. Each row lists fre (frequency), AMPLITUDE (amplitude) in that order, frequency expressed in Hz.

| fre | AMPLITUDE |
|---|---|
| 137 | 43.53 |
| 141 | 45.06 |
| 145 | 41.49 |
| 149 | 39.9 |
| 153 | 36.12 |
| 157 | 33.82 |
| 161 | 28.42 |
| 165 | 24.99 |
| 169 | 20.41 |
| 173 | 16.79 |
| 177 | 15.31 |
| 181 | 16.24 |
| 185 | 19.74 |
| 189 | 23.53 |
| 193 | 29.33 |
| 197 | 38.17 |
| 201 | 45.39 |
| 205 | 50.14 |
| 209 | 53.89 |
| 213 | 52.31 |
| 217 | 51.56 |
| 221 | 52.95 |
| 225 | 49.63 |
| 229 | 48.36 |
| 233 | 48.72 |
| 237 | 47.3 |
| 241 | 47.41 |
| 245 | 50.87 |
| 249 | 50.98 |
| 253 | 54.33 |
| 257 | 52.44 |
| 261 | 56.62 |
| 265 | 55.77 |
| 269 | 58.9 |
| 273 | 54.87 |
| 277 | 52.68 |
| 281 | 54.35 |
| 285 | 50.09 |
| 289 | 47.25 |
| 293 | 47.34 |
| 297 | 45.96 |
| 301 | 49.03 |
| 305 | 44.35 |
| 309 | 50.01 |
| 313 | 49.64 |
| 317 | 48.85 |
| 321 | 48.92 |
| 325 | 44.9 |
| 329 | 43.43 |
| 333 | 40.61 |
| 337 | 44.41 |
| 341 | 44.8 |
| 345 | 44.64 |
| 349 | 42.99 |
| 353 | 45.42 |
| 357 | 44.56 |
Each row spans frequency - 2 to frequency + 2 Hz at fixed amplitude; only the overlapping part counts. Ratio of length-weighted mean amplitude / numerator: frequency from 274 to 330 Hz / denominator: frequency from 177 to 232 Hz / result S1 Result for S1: 1.2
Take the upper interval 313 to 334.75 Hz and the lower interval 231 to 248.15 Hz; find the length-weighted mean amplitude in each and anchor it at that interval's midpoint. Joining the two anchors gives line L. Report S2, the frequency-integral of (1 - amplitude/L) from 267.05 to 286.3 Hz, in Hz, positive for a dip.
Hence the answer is -2.79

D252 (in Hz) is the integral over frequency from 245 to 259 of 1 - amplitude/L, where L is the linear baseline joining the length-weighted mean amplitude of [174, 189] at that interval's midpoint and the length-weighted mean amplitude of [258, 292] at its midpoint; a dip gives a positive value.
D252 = -2.4 Hz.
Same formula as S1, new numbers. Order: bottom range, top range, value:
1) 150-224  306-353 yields 1.34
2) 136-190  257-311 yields 1.78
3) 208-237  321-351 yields 0.87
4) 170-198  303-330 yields 2.14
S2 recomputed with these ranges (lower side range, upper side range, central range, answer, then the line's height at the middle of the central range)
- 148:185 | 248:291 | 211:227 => -4.89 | 39.6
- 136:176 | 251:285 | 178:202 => 7.34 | 39.1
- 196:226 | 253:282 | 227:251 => 1.55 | 52.3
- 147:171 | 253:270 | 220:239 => -0.61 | 47.8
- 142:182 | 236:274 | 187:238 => -4.37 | 41.6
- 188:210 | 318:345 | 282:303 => -2.37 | 43.4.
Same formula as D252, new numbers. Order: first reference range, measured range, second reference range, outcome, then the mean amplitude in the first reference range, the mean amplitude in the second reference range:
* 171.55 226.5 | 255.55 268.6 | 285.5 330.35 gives -3.8 Hz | 36.9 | 47.4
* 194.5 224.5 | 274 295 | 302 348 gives -1.6 Hz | 48.9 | 45.9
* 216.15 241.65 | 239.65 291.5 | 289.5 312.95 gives -4.7 Hz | 49.4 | 47.5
